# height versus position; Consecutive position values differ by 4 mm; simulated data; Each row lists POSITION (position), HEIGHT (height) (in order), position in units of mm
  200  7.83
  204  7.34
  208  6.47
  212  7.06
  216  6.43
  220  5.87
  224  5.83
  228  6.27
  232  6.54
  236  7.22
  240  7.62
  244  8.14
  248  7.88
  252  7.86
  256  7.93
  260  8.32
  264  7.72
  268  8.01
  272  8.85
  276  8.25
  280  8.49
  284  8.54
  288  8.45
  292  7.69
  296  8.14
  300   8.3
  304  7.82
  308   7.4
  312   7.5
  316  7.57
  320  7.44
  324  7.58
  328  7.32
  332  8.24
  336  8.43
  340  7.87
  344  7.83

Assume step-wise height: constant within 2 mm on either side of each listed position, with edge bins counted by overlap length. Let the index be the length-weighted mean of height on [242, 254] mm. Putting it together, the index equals 7.96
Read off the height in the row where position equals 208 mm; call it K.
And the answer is 6.47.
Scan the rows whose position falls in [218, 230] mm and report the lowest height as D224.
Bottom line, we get 5.83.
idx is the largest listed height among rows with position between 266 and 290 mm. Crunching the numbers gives 8.85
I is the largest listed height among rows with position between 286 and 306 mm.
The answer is 8.45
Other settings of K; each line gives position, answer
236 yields 7.22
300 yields 8.3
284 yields 8.54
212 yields 7.06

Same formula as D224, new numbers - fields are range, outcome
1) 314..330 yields 7.32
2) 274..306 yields 7.69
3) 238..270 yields 7.62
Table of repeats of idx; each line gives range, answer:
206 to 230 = 7.06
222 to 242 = 7.62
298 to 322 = 8.3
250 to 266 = 8.32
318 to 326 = 7.58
